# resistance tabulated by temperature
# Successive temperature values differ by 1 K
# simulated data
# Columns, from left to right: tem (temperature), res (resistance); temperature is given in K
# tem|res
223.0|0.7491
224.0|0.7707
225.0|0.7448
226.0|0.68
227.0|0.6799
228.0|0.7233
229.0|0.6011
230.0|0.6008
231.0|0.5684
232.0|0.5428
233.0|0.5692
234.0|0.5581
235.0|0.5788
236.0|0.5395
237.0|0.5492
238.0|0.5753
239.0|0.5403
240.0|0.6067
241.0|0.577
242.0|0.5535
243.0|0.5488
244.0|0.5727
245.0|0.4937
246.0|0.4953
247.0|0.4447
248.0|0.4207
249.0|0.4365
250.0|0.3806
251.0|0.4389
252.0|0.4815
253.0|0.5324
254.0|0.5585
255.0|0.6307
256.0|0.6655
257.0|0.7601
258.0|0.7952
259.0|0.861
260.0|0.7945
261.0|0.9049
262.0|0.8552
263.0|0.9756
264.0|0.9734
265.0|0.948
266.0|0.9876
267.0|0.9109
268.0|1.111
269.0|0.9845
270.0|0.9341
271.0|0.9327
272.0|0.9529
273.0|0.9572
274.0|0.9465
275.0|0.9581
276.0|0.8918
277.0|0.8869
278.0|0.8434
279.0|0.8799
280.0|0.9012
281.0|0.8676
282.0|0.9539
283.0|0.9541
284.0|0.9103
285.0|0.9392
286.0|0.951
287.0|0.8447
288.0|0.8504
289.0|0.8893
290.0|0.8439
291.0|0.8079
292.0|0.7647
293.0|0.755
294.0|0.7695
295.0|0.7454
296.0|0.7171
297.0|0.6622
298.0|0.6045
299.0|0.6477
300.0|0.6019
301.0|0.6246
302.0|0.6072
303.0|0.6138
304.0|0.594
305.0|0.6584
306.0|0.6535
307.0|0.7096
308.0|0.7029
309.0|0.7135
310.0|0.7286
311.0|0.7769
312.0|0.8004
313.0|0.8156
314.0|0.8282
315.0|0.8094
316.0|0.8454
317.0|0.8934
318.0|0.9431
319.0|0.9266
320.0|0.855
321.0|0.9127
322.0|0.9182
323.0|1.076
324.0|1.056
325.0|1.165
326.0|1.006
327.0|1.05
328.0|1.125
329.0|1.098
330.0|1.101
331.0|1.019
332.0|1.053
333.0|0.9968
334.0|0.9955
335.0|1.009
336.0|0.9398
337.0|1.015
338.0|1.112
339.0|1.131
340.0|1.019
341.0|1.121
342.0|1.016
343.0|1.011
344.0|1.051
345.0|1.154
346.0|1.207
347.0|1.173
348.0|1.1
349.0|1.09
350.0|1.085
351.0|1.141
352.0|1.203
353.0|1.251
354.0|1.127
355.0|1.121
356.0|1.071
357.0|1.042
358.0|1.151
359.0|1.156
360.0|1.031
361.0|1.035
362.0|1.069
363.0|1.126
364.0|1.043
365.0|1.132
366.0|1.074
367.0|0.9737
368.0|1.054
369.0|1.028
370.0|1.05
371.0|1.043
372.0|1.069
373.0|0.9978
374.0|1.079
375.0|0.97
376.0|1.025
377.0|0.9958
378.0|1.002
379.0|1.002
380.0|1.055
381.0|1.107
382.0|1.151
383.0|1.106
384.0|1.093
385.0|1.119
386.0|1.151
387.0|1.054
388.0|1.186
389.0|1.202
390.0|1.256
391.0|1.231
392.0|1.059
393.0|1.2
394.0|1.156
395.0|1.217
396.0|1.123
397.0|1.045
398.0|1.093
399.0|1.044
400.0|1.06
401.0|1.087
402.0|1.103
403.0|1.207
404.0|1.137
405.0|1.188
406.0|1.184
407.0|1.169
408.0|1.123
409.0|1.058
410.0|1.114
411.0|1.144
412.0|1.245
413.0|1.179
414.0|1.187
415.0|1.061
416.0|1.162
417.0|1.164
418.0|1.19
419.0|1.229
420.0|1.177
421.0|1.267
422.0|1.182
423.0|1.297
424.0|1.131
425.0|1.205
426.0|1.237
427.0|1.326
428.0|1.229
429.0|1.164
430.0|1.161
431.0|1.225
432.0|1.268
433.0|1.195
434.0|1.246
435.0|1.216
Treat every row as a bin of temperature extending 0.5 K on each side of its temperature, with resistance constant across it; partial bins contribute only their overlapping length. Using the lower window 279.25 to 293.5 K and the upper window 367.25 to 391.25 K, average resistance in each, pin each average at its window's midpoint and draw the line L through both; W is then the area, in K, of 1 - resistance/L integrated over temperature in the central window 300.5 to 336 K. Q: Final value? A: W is 2.7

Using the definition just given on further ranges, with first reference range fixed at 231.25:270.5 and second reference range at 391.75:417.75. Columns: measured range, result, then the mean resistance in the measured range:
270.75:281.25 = -2.36 K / 0.911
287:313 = 3.11 K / 0.718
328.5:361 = -4.52 K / 1.09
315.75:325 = -0.75 K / 0.951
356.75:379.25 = -0.59 K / 1.05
